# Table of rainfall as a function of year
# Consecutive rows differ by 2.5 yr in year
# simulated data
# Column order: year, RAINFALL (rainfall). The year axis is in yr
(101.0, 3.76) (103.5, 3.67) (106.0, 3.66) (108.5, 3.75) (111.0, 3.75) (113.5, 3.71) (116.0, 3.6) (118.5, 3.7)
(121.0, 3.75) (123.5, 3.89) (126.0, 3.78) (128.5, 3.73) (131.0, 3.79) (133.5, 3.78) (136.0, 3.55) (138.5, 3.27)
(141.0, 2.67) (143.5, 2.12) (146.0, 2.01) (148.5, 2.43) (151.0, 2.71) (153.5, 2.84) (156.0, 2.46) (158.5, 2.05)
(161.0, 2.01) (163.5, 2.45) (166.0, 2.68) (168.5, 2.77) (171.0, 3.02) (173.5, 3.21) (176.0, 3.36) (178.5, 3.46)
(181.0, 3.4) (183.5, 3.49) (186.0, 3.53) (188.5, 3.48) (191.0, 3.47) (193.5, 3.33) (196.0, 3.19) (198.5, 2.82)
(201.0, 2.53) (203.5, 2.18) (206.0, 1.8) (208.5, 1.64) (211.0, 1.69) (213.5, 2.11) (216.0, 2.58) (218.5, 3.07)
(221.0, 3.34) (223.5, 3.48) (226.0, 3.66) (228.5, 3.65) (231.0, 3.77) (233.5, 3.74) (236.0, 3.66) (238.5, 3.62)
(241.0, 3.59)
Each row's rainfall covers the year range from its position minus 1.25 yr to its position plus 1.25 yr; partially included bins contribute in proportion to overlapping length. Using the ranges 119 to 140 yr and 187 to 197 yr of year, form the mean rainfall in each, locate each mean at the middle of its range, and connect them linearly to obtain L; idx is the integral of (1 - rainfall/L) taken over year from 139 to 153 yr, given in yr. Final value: 4.4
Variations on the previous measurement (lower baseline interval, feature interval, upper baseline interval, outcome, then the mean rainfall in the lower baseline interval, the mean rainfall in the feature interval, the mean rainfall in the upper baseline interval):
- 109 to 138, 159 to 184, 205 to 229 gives 1.81 yr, 3.72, 2.94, 2.68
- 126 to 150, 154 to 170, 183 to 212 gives 2.77 yr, 3.07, 2.43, 2.75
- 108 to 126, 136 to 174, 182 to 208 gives 8.50 yr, 3.74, 2.6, 2.95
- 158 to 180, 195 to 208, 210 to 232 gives 2.26 yr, 2.81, 2.44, 3.05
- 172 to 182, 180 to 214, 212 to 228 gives 4.77 yr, 3.35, 2.77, 3.05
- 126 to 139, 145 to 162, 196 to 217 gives 4.62 yr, 3.66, 2.37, 2.22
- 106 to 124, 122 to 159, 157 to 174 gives 1.62 yr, 3.72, 3.03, 2.57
